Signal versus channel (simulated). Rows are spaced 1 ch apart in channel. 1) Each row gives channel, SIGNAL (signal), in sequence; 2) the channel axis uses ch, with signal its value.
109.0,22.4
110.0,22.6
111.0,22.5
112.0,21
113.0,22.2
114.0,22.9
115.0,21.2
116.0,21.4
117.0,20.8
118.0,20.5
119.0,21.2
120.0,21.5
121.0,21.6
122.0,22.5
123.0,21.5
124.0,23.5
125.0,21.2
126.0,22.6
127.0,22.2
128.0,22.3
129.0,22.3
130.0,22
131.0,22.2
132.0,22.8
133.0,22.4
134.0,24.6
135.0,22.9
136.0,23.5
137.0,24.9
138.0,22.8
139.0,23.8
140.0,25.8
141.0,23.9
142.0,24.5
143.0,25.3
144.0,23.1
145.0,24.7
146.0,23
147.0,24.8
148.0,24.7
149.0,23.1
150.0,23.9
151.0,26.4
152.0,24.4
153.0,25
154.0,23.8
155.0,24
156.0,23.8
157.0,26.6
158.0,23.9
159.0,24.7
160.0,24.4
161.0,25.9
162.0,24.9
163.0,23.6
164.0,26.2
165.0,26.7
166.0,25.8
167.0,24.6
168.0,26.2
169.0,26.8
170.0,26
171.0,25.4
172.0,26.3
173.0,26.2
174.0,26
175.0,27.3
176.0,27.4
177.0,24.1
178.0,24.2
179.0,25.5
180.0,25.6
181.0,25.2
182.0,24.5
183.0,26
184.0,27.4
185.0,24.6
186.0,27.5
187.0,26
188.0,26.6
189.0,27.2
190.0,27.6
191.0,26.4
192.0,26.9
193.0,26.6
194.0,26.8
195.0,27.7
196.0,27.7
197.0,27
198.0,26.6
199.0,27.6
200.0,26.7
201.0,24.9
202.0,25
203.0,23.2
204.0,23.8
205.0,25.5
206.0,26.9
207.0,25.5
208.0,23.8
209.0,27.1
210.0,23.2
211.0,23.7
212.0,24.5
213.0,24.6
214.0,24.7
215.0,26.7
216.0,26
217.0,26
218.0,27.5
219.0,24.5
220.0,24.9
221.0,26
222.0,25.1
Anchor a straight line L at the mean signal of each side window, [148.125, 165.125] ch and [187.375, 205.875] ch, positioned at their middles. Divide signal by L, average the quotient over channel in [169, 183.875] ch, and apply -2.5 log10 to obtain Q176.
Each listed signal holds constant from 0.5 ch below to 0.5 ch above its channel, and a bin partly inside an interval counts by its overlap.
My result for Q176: -0.011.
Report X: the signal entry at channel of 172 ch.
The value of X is 26.3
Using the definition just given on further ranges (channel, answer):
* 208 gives 23.8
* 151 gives 26.4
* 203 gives 23.2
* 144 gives 23.1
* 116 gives 21.4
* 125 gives 21.2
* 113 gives 22.2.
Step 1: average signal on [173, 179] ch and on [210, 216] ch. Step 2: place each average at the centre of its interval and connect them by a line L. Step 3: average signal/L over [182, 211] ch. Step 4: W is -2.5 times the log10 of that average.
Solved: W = -0.03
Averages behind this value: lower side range 25.8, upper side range 24.8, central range 26.1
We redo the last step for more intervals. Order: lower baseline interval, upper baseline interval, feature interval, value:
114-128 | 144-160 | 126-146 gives -0.02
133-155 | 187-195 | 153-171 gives 0.00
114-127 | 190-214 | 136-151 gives -0.06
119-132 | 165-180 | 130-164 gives -0.02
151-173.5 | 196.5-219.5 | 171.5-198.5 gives -0.04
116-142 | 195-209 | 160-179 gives -0.06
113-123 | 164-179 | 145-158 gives -0.01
